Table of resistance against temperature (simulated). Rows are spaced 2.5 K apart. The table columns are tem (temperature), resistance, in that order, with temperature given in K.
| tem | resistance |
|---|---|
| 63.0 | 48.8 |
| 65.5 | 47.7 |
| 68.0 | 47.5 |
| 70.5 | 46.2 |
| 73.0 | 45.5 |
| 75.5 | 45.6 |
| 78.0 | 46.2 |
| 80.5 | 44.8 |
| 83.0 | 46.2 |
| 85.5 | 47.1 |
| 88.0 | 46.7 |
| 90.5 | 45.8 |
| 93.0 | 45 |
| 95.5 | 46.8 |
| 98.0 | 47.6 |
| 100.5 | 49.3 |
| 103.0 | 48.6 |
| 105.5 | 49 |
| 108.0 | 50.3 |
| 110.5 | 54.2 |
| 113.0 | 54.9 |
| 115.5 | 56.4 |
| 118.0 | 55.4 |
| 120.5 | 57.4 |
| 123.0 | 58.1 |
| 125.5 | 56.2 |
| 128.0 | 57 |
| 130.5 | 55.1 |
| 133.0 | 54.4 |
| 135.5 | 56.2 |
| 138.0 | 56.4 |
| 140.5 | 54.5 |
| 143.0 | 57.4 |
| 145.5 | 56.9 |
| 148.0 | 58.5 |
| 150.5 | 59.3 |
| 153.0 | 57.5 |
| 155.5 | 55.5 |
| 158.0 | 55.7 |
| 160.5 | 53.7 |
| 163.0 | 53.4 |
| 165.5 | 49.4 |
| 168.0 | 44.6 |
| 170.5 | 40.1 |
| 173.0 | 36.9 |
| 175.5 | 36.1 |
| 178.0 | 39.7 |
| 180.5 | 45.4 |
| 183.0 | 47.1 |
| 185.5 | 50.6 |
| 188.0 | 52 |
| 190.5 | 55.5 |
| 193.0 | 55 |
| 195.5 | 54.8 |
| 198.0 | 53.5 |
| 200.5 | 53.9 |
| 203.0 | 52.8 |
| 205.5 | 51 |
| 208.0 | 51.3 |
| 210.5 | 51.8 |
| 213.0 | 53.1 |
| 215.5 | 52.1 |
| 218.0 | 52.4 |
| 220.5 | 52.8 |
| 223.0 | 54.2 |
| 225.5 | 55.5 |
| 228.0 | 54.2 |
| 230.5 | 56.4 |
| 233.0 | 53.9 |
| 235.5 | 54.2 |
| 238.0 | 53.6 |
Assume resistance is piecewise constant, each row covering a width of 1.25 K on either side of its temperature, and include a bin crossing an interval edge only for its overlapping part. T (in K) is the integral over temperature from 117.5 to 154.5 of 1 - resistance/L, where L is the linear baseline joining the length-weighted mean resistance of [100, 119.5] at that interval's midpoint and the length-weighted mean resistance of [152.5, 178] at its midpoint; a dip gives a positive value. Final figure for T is -4.9 K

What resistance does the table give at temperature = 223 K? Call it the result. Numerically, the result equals 54.2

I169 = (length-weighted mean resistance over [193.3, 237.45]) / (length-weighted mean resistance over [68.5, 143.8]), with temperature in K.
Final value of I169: 1.05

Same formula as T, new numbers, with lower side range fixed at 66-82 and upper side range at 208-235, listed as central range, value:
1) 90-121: -2.0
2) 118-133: -2.4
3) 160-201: 2.7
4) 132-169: -3.7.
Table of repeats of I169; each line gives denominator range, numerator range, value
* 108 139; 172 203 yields 0.87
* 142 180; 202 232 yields 1.06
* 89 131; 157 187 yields 0.88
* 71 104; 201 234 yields 1.14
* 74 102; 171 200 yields 1.03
